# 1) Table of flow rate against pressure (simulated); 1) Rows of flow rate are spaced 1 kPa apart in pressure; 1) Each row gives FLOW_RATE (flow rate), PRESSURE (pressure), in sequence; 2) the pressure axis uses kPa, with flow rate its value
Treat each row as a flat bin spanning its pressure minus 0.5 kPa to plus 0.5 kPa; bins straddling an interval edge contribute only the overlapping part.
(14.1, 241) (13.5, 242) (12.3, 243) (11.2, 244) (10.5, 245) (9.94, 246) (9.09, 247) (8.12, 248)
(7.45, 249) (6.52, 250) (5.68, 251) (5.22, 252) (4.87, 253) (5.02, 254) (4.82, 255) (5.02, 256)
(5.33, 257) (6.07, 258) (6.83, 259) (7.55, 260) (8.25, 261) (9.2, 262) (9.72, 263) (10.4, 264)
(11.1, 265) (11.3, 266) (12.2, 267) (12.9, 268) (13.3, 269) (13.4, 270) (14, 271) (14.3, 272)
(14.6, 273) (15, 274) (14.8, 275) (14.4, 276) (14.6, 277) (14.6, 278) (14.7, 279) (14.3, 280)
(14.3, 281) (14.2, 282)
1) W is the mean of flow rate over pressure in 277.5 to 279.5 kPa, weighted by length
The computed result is 14.6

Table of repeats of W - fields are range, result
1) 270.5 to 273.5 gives 14.3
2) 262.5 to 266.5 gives 10.6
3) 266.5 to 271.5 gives 13.2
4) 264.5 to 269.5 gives 12.2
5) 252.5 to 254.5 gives 4.95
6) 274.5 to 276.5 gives 14.6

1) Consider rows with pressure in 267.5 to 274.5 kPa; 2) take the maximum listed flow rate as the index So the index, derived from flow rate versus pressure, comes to 15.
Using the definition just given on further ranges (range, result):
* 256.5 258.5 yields 6.07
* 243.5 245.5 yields 11.2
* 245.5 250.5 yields 9.94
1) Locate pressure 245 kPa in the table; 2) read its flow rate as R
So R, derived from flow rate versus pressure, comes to 10.5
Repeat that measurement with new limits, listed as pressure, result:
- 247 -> 9.09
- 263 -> 9.72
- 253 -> 4.87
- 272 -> 14.3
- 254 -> 5.02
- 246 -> 9.94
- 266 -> 11.3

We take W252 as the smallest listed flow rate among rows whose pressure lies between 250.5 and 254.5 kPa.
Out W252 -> 4.87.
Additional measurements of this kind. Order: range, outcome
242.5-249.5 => 7.45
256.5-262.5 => 5.33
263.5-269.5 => 10.4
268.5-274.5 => 13.3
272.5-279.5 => 14.4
